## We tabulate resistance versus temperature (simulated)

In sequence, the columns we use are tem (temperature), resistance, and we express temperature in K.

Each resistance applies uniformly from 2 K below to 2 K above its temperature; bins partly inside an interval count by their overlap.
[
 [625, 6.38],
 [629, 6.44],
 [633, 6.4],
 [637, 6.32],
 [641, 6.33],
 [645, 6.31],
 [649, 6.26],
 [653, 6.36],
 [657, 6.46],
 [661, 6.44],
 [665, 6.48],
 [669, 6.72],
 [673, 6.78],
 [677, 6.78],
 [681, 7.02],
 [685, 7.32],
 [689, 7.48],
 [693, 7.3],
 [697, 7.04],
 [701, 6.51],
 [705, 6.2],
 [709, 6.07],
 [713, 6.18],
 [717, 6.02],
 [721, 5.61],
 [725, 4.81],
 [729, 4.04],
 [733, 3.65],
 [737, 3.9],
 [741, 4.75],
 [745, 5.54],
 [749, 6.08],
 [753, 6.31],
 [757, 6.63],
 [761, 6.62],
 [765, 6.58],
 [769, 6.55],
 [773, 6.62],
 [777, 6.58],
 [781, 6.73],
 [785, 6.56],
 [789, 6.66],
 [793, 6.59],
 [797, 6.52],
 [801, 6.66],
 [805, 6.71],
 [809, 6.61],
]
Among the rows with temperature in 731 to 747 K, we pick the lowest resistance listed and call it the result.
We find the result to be 3.65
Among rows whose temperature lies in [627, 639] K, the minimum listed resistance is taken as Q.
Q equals 6.32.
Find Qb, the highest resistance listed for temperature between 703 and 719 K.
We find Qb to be 6.2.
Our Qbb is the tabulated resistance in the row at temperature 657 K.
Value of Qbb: 6.46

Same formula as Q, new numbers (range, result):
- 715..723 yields 5.61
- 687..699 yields 7.04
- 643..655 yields 6.26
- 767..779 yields 6.55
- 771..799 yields 6.52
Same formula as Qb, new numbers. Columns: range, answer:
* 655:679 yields 6.78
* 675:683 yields 7.02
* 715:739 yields 6.02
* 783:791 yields 6.66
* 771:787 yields 6.73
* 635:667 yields 6.48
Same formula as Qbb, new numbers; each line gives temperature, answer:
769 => 6.55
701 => 6.51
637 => 6.32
